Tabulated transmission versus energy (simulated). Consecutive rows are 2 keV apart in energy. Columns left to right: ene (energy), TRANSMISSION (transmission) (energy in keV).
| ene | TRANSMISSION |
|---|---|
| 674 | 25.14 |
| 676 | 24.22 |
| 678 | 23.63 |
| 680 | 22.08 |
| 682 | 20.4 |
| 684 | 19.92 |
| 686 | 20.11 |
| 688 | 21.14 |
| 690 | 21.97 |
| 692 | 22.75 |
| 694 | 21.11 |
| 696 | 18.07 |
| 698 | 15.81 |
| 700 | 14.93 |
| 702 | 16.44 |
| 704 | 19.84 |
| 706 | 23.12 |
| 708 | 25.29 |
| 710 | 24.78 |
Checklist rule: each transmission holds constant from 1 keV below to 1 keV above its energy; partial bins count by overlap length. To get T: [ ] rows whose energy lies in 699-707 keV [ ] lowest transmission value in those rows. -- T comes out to 14.93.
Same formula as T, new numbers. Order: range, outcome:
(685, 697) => 18.07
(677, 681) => 22.08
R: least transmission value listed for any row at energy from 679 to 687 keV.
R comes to 19.92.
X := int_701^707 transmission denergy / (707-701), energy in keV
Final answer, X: 19.8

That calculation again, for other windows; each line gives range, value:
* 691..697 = 20.6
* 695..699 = 16.9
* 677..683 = 22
